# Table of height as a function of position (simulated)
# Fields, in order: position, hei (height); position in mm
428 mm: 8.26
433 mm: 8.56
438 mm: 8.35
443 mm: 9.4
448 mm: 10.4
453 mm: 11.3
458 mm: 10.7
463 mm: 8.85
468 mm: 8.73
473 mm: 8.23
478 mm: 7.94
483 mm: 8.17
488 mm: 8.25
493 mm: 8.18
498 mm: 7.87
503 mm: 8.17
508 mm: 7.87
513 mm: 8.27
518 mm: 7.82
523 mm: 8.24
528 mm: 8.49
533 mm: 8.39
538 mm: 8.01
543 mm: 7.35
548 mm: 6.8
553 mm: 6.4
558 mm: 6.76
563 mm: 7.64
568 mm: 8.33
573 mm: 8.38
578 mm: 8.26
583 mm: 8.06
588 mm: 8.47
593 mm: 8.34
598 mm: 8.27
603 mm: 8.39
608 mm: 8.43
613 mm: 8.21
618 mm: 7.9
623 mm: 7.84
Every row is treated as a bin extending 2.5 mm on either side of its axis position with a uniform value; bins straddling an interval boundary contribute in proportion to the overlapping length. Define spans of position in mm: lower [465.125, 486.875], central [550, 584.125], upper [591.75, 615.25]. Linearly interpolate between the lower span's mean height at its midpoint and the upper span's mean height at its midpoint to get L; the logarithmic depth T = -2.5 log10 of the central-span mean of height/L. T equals 0.09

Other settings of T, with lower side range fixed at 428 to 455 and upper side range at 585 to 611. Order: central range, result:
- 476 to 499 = 0.130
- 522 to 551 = 0.126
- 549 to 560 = 0.296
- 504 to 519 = 0.121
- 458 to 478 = 0.058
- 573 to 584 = 0.037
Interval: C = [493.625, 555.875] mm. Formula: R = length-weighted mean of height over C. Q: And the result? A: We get 7.81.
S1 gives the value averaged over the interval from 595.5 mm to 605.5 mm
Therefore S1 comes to 8.33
